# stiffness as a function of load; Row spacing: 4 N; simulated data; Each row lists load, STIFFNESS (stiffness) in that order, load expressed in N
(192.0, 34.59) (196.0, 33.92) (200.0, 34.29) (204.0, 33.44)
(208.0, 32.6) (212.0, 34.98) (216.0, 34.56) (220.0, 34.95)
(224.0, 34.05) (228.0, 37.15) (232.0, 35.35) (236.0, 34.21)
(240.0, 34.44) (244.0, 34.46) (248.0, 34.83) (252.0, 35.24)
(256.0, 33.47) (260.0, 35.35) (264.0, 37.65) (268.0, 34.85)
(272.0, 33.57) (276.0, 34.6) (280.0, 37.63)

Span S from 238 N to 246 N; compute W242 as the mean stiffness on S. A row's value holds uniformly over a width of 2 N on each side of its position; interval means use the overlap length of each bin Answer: 34.5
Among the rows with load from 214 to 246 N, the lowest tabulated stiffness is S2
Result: 34.05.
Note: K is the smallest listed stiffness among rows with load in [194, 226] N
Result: 32.6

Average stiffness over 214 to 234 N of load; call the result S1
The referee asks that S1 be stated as 35.2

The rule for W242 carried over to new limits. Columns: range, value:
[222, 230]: 35.6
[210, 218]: 34.8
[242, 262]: 34.7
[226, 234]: 36.2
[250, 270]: 35.3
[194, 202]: 34.1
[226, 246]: 35.1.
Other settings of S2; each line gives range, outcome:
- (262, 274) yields 33.57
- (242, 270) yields 33.47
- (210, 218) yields 34.56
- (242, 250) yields 34.46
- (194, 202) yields 33.92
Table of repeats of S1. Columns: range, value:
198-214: 33.8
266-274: 34.2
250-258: 34.4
